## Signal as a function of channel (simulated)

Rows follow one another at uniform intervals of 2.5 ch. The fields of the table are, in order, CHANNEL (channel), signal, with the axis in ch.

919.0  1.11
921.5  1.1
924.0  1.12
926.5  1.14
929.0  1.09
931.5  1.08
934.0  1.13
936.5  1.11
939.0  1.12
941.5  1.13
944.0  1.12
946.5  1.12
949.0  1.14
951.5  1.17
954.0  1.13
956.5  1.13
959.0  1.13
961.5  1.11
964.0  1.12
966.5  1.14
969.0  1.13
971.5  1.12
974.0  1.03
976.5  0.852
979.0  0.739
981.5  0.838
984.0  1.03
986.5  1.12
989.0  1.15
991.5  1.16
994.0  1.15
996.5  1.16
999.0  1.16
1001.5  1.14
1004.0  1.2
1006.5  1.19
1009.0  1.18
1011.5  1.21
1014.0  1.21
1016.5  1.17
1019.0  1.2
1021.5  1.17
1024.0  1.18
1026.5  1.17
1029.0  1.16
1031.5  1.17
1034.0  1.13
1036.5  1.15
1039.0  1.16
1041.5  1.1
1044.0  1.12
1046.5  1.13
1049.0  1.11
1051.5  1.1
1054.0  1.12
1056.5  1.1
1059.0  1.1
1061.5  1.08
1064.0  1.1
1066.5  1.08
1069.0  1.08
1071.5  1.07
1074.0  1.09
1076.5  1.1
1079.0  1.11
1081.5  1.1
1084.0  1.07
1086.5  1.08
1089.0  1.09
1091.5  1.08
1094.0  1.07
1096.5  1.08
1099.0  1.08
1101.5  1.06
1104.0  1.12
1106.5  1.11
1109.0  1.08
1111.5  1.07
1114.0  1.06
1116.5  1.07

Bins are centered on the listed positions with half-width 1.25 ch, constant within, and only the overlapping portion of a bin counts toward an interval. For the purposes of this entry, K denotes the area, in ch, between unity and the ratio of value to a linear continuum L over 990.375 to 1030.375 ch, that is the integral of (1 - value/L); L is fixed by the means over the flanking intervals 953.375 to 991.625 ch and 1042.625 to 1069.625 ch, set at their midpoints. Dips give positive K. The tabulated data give -3.7 ch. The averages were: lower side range 1.05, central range 1.18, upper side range 1.1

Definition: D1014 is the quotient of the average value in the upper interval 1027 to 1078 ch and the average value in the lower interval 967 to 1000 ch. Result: 1.06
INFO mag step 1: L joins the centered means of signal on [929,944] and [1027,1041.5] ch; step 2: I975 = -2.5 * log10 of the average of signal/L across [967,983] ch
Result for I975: 0.17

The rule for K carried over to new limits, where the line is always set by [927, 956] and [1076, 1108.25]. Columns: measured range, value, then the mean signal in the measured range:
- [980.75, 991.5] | 0.52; 1.06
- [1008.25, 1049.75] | -2.18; 1.16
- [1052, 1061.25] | -0.06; 1.1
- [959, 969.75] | -0.08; 1.13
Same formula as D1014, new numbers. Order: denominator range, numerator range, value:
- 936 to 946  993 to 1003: 1.03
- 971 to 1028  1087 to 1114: 0.98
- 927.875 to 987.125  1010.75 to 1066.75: 1.06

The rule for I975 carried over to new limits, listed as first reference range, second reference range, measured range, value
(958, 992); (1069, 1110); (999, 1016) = -0.12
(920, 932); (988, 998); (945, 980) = 0.05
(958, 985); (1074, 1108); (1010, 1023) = -0.14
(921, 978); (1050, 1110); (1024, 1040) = -0.06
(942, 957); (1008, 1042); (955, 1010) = 0.06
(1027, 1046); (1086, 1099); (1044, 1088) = 0.01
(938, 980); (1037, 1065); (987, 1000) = -0.06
